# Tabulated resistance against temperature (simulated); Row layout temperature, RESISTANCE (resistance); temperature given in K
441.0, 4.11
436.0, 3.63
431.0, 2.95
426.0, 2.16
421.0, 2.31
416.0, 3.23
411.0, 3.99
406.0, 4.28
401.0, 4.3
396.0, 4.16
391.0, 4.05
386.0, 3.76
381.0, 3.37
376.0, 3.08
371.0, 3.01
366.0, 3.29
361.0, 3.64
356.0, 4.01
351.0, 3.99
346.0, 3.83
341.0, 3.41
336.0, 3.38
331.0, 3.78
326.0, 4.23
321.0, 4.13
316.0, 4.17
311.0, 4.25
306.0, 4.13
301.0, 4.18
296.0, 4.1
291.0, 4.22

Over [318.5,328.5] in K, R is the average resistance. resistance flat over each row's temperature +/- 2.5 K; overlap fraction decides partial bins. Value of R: 4.18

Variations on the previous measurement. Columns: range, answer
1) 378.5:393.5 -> 3.73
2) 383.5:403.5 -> 4.07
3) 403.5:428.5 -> 3.19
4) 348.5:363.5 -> 3.88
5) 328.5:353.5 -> 3.68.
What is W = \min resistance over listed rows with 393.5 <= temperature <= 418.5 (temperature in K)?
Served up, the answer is 3.23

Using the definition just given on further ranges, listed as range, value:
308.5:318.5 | 4.17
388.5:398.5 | 4.05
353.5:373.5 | 3.01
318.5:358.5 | 3.38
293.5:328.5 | 4.1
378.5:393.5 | 3.37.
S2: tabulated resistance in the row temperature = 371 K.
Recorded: 3.01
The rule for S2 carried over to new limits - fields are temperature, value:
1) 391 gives 4.05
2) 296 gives 4.1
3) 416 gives 3.23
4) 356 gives 4.01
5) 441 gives 4.11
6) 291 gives 4.22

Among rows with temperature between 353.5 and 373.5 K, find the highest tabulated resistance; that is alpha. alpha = 4.01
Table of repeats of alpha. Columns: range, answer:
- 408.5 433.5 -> 3.99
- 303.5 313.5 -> 4.25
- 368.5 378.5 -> 3.08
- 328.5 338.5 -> 3.78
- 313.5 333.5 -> 4.23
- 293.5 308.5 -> 4.18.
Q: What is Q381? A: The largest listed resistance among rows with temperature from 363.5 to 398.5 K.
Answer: 4.16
